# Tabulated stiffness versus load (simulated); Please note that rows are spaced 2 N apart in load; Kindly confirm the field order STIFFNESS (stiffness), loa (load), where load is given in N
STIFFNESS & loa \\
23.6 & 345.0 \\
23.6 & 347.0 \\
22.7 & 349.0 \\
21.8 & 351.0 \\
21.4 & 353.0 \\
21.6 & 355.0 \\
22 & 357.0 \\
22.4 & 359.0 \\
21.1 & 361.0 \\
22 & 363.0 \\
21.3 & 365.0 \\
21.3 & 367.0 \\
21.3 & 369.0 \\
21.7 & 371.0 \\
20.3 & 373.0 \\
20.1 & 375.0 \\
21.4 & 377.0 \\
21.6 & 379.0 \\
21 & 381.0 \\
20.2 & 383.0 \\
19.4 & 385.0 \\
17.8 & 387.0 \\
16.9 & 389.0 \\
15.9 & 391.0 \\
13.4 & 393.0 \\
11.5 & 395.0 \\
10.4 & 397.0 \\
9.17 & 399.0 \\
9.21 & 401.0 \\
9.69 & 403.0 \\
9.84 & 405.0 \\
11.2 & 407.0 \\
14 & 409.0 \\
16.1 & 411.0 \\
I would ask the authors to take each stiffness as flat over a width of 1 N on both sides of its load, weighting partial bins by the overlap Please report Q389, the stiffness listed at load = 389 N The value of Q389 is 16.9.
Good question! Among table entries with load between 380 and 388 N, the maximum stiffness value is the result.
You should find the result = 21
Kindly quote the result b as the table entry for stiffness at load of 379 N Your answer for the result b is 21.6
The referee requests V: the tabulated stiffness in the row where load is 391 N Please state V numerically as 15.9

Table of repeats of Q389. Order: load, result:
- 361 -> 21.1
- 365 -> 21.3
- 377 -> 21.4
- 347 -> 23.6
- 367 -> 21.3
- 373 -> 20.3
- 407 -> 11.2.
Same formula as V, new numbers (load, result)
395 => 11.5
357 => 22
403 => 9.69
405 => 9.84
